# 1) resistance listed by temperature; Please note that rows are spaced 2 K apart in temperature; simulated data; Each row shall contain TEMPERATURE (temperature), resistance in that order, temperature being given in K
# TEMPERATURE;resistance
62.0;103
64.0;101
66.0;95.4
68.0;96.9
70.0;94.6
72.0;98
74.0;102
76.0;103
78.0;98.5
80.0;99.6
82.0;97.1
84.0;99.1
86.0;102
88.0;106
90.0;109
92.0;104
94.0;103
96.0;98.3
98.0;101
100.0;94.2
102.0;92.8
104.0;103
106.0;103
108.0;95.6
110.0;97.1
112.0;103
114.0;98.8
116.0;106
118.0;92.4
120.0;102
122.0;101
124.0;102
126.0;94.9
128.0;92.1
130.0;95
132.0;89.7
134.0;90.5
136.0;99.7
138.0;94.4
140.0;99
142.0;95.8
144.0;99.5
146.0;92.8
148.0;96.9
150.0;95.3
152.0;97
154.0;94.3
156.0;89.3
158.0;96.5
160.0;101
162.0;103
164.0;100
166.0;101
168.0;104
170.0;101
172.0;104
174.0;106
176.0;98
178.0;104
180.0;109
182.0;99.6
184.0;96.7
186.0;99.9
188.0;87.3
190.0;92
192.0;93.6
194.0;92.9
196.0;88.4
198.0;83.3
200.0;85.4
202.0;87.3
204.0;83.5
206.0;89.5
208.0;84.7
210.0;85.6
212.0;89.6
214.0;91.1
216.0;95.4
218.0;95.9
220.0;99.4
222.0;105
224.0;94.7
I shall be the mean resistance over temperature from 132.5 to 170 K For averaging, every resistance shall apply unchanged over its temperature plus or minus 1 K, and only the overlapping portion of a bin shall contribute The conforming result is 97.2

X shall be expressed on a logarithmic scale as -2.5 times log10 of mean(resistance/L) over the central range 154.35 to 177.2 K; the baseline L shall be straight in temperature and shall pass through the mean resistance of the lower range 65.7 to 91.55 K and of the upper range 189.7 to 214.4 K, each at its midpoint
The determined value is -0.10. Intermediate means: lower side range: 100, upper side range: 88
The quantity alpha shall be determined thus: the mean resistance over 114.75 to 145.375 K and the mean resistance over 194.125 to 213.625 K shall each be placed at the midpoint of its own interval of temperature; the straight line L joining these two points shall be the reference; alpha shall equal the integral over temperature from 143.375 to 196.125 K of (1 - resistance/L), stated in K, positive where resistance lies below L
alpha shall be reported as -3.8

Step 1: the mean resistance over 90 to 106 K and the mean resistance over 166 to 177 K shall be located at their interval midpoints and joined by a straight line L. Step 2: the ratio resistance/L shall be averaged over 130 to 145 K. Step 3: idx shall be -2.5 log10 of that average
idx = 0.07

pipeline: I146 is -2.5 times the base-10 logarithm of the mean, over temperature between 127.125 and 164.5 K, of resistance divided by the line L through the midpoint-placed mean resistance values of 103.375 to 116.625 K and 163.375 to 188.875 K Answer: 0.05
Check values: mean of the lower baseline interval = 101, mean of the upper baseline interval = 101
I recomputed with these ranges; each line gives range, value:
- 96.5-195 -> 97.9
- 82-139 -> 98.9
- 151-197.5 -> 98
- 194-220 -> 88.9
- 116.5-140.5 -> 96.2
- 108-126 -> 99.7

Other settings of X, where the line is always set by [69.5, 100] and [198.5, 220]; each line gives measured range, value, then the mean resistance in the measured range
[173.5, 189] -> -0.09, 99.9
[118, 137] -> 0.01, 96.1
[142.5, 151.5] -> -0.01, 96.2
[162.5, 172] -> -0.10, 102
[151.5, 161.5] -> -0.02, 95.9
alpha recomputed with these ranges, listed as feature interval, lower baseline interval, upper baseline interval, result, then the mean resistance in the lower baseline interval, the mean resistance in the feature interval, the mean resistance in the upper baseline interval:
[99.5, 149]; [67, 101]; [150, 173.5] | 1.2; 100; 97.3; 99.2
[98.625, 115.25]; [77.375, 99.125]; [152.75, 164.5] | 0.3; 102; 98.6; 97.2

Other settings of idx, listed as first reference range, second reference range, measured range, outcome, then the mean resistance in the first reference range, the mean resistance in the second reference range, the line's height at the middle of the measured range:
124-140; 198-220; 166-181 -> -0.133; 94.6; 89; 91.6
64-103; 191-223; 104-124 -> -0.029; 99.7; 90.7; 97.5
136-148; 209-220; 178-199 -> -0.010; 96.6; 92.2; 93.8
